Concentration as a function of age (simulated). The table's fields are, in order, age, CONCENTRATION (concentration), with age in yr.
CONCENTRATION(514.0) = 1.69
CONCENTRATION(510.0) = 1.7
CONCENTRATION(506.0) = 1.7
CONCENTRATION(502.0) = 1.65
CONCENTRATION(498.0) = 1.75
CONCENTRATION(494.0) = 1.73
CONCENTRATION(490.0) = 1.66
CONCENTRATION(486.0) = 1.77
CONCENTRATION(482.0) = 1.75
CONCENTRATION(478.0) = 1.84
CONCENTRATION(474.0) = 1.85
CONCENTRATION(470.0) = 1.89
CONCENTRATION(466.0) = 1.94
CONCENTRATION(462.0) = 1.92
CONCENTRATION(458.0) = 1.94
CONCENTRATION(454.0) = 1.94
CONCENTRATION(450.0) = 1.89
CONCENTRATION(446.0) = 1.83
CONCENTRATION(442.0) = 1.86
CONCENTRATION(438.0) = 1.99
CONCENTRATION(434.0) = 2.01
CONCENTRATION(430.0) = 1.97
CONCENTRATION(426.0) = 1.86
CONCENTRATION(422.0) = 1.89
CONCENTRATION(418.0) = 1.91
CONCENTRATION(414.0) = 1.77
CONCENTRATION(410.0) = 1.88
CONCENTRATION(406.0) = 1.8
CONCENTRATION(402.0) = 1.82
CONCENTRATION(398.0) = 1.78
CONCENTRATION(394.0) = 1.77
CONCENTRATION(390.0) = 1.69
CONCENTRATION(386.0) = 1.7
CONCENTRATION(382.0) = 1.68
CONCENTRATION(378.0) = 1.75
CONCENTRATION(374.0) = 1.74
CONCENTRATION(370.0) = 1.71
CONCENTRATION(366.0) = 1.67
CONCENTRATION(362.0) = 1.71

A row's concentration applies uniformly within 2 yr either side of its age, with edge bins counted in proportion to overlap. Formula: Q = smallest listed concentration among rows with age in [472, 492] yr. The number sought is 1.66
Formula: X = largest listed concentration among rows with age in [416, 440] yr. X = 2.01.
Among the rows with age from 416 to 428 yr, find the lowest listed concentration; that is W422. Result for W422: 1.86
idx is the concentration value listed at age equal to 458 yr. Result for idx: 1.94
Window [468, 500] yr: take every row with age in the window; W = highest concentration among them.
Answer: 1.89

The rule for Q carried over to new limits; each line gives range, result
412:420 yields 1.77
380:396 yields 1.68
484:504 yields 1.65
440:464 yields 1.83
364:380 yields 1.67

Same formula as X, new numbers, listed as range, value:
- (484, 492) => 1.77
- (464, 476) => 1.94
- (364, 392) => 1.75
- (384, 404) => 1.82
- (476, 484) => 1.84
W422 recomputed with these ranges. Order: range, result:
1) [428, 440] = 1.97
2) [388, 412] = 1.69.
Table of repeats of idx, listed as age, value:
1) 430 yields 1.97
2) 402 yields 1.82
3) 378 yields 1.75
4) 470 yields 1.89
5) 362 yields 1.71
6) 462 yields 1.92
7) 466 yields 1.94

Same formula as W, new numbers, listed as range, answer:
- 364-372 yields 1.71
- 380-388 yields 1.7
